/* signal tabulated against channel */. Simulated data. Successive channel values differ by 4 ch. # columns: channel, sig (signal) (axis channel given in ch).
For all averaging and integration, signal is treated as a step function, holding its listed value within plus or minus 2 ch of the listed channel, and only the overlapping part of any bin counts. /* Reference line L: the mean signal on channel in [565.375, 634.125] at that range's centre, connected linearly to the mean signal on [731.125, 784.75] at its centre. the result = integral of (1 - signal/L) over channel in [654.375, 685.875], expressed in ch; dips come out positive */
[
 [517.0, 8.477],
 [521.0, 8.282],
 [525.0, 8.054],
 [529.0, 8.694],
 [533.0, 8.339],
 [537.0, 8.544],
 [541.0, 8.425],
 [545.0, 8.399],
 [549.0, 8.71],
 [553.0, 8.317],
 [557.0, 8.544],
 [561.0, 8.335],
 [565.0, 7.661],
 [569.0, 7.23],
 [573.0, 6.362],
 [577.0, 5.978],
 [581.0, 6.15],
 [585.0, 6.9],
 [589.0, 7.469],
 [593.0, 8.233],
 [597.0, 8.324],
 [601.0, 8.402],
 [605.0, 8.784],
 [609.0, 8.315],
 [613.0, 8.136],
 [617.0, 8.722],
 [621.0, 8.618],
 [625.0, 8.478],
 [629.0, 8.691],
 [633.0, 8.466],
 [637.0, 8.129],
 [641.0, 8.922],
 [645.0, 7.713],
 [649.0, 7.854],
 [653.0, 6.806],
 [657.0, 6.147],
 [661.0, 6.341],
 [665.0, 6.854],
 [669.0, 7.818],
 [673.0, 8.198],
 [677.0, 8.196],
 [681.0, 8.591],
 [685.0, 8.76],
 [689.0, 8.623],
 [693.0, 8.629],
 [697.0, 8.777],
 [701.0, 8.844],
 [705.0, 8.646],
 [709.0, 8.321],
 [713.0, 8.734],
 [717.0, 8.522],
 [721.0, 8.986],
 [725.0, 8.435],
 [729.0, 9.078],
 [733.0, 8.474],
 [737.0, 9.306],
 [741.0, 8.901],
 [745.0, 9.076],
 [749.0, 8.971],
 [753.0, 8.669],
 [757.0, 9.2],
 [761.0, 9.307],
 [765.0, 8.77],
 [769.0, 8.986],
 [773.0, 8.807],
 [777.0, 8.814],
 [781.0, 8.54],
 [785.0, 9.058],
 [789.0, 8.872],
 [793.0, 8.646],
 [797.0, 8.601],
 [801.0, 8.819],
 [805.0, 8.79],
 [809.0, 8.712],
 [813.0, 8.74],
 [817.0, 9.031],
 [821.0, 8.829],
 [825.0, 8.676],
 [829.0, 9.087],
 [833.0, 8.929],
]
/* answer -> 2.9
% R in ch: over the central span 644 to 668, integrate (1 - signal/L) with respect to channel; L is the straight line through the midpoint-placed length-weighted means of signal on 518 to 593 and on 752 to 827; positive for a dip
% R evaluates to 3.8 ch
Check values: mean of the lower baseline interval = 7.82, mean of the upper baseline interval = 8.84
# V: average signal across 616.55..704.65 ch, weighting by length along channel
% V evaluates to 8.1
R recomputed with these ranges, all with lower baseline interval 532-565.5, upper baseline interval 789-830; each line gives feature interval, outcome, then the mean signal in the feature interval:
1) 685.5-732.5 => -0.3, 8.69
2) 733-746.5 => -0.5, 9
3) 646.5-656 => 1.5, 7.23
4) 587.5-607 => 0.5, 8.26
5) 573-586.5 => 3.4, 6.32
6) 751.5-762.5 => -0.4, 9.07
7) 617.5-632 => -0.2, 8.6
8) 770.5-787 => -0.1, 8.81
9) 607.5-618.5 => 0.1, 8.38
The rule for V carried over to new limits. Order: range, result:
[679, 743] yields 8.73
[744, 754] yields 8.91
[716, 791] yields 8.89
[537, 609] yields 7.81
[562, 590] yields 6.85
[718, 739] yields 8.84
